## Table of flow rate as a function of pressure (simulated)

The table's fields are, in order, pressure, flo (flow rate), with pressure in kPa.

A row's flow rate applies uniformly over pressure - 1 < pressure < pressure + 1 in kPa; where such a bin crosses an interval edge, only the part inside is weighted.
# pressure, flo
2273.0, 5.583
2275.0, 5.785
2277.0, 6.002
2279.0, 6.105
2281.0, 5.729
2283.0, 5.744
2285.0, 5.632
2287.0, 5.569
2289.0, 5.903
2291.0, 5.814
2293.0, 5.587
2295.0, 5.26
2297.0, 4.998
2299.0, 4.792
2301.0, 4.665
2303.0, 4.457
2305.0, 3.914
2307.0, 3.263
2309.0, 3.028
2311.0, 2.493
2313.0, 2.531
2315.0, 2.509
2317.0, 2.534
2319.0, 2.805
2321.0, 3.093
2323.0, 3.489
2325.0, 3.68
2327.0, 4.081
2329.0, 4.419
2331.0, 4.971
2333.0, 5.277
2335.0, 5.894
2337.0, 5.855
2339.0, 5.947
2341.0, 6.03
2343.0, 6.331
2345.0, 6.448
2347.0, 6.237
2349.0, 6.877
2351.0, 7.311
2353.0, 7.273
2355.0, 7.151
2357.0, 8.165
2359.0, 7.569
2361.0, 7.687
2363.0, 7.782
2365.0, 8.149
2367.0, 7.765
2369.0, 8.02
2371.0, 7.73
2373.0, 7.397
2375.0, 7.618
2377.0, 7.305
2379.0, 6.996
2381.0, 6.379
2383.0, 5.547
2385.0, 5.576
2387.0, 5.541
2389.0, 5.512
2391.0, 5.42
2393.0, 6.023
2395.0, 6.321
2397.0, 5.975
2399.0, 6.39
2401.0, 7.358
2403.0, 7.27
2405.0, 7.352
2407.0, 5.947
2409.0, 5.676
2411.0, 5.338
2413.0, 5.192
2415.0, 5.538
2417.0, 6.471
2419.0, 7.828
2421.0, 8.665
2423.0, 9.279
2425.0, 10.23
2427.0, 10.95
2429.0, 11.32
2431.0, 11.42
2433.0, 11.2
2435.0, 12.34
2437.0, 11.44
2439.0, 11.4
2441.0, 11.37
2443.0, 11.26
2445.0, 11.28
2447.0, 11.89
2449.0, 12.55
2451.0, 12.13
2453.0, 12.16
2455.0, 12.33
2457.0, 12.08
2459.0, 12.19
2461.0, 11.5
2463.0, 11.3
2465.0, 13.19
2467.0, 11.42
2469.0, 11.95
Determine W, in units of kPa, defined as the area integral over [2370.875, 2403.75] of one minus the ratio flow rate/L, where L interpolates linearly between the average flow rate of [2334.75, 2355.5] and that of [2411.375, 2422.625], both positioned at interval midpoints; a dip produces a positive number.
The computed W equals 1.1 kPa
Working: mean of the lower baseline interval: 6.49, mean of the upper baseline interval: 6.8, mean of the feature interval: 6.45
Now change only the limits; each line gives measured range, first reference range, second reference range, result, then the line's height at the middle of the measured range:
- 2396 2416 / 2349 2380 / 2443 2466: 7.1 kPa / 9.62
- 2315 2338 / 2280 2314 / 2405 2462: 6.9 kPa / 5.82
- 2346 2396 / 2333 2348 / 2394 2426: -4.0 kPa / 6.44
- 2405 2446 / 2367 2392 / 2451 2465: 3.2 kPa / 9.8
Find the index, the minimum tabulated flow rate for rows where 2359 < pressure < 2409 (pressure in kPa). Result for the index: 5.42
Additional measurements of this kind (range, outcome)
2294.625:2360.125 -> 2.493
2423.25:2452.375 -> 10.23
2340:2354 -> 6.03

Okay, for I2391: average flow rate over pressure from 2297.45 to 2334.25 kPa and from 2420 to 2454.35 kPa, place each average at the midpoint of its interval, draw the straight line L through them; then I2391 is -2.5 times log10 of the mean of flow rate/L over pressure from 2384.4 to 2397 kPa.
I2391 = 0.40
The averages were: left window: 3.7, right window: 11.2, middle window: 5.76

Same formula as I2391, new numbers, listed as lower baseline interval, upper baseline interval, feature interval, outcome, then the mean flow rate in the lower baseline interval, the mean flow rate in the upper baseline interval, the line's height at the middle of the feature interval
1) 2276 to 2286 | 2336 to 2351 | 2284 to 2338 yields 0.37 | 5.84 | 6.32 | 6.07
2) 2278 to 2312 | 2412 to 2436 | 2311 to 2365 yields 0.18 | 4.88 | 9.2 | 6.32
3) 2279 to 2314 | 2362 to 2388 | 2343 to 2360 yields -0.12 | 4.71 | 7.06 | 6.36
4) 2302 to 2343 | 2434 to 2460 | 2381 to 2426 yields 0.36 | 4.07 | 11.9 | 9.15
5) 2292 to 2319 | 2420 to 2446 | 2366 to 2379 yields -0.01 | 3.81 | 10.9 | 7.55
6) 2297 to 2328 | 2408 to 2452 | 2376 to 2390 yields 0.18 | 3.47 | 9.76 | 7.25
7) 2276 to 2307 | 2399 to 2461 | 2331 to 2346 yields 0.15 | 5.28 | 9.69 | 6.78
